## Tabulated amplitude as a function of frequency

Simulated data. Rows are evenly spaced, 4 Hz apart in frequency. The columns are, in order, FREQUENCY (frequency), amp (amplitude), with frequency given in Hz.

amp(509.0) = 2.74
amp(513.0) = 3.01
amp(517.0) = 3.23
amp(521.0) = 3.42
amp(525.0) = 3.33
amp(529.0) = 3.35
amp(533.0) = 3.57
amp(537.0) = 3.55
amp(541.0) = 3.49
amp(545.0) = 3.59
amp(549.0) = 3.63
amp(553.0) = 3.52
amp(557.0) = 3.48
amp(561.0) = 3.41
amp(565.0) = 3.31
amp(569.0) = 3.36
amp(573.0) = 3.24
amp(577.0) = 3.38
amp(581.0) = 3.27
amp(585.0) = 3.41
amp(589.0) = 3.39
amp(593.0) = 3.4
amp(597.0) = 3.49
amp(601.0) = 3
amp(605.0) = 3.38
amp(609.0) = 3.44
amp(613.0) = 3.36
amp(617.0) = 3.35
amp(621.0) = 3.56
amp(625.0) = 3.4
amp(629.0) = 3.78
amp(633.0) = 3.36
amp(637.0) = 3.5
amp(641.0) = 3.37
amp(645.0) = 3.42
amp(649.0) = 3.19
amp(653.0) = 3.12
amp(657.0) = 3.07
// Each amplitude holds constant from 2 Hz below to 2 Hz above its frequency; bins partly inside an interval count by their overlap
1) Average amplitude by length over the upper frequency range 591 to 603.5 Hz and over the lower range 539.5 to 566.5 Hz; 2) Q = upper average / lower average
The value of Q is 0.94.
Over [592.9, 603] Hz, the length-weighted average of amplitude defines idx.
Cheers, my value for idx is 3.28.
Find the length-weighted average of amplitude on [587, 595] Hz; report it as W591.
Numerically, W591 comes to 3.4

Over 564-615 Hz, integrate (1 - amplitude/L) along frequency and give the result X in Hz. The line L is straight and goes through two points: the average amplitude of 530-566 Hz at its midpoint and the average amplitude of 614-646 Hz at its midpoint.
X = 2.1 Hz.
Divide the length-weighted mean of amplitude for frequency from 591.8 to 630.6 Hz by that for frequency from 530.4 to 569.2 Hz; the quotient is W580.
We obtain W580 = 1.0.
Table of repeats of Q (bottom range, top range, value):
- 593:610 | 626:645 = 1.05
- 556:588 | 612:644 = 1.03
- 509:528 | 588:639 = 1.07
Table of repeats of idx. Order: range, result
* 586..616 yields 3.35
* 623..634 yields 3.53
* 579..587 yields 3.34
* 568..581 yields 3.32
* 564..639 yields 3.39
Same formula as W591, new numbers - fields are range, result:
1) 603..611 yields 3.41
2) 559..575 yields 3.33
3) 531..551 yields 3.57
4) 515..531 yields 3.33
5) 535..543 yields 3.52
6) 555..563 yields 3.45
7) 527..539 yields 3.49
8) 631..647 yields 3.41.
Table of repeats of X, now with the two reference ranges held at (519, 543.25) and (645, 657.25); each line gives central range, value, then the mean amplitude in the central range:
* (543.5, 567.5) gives -0.61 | 3.49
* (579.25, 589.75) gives -0.07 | 3.35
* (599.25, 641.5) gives -2.11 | 3.41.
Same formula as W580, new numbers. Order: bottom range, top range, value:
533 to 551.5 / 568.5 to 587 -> 0.93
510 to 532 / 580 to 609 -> 1.03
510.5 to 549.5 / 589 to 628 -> 1.00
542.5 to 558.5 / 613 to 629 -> 0.98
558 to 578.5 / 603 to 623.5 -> 1.02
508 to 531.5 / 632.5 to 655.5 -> 1.03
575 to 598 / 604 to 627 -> 1.01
